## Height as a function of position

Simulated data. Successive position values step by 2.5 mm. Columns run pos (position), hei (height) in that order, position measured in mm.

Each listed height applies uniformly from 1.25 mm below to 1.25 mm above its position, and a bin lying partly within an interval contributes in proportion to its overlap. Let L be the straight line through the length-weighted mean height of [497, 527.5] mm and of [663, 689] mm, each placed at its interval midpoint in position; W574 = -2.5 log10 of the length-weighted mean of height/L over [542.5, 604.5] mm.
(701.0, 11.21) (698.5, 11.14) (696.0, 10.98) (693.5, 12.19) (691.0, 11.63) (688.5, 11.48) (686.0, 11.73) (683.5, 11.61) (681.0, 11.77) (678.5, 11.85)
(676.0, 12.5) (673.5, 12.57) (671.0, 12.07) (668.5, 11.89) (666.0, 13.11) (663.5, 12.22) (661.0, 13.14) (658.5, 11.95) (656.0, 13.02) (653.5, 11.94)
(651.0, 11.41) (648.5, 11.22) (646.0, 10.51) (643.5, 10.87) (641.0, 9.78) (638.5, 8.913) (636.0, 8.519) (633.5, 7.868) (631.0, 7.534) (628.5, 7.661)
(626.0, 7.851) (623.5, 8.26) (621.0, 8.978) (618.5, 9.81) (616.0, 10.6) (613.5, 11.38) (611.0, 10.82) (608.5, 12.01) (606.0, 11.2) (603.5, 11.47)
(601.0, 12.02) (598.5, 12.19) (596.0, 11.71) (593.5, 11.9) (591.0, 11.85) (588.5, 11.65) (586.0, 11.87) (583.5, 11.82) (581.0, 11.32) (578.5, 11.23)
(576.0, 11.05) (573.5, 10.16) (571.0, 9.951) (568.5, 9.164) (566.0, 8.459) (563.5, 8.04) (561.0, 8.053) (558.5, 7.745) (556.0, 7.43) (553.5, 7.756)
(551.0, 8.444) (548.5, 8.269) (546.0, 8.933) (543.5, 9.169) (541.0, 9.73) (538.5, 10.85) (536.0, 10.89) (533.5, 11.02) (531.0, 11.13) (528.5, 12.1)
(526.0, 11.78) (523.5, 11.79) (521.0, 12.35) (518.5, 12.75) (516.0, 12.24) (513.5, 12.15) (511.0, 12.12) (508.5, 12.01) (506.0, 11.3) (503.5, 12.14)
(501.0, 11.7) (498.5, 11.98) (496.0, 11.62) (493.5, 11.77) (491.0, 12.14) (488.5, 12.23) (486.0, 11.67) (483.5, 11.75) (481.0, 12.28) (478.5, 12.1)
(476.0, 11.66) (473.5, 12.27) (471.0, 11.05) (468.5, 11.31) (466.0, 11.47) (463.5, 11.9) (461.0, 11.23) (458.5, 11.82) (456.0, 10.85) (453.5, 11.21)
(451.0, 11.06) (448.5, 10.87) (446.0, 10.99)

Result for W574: 0.20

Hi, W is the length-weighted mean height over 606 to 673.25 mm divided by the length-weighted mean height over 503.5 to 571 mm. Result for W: 1.03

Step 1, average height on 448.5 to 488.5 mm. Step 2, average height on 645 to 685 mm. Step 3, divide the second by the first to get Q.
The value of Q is 1.04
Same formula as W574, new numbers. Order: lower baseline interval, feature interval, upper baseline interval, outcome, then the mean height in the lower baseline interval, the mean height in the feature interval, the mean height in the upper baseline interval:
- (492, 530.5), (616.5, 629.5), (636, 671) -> 0.32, 12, 8.65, 11.4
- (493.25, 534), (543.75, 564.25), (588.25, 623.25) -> 0.38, 11.9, 8.14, 11.2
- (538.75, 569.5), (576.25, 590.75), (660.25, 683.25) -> -0.22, 8.51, 11.6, 12.3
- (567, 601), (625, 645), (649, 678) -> 0.35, 11.2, 8.66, 12.3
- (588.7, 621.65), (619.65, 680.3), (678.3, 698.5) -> 0.08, 11.3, 10.7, 11.6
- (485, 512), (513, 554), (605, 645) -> 0.05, 11.9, 10.7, 9.5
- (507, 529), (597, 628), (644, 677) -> 0.16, 12.1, 10.5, 12.1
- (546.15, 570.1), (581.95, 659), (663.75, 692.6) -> -0.05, 8.21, 10.6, 12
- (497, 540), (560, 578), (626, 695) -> 0.22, 11.8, 9.37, 11.1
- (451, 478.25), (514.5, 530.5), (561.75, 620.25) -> -0.08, 11.5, 12.1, 10.9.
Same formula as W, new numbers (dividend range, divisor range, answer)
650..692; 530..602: 1.20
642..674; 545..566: 1.48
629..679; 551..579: 1.24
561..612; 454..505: 0.93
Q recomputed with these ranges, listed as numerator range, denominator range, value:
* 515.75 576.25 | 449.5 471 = 0.87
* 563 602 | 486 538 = 0.92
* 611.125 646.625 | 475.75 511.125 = 0.77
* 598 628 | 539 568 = 1.23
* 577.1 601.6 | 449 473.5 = 1.03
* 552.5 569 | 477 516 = 0.67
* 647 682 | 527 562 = 1.29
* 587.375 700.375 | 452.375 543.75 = 0.95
